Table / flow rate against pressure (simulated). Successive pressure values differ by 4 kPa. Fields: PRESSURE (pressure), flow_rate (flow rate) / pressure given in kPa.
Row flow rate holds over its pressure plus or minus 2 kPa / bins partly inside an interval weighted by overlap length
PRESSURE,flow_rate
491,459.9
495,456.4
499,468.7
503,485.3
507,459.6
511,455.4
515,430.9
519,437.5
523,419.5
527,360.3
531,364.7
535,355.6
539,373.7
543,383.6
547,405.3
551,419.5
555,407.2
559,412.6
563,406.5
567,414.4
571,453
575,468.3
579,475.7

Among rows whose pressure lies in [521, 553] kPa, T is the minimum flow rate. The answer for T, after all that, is 355.6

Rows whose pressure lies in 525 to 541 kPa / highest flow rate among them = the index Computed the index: 373.7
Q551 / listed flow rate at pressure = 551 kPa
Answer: 419.5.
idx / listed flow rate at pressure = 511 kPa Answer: 455.4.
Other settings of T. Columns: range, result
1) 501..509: 459.6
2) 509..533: 360.3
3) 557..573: 406.5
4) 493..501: 456.4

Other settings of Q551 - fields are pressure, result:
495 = 456.4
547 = 405.3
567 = 414.4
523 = 419.5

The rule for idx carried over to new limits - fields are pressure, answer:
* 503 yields 485.3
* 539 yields 373.7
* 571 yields 453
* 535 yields 355.6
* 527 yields 360.3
